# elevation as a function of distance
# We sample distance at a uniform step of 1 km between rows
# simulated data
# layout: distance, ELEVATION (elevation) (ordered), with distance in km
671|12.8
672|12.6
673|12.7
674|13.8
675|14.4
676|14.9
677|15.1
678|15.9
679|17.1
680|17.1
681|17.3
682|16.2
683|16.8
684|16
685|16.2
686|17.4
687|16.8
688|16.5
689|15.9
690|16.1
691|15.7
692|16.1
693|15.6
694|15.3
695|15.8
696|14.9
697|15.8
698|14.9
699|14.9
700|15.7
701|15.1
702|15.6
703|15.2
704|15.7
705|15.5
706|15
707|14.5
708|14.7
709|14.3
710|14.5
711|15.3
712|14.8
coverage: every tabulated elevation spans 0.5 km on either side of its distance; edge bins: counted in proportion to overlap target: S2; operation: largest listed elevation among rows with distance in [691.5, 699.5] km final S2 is 16.1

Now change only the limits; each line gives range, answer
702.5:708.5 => 15.7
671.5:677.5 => 15.1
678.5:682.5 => 17.3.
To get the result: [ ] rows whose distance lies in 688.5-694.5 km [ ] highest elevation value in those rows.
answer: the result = 16.1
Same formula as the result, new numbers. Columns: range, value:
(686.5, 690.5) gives 16.8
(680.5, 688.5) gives 17.4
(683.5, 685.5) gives 16.2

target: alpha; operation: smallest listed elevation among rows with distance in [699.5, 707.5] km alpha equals 14.5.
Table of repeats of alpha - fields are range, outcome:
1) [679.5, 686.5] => 16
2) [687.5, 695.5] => 15.3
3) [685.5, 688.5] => 16.5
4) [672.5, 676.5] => 12.7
